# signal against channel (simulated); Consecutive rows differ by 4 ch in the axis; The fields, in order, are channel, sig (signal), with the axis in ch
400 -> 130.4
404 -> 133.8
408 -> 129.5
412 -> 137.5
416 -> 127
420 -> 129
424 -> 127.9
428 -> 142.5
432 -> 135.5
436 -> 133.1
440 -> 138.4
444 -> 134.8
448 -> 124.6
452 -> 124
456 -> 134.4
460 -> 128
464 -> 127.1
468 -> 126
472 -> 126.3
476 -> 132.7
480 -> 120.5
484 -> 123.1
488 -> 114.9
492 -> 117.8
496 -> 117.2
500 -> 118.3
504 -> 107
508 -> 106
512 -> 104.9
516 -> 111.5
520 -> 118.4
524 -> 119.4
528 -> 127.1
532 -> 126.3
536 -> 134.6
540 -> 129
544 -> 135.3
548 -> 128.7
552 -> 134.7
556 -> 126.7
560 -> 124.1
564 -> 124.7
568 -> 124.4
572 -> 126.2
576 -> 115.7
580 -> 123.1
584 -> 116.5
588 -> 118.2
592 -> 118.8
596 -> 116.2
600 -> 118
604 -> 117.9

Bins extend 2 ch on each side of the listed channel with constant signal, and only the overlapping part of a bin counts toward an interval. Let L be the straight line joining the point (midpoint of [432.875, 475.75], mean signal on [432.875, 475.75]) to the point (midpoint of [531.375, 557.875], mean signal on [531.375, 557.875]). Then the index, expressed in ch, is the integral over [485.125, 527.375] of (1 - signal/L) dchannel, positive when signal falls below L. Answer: 5.3 ch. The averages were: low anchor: 130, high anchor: 131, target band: 114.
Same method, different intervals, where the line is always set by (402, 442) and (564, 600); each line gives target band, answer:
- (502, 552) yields 1.3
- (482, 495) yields 1.0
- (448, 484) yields 0.8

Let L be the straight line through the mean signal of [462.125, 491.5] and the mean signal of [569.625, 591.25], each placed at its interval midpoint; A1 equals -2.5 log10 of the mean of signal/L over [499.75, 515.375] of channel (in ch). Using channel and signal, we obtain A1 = 0.137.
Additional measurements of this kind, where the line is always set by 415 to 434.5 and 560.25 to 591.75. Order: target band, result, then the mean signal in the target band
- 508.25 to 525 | 0.12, 112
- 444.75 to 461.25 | 0.02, 128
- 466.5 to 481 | 0.02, 127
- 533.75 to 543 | -0.07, 132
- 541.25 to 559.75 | -0.06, 131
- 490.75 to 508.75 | 0.12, 114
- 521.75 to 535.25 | 0.00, 125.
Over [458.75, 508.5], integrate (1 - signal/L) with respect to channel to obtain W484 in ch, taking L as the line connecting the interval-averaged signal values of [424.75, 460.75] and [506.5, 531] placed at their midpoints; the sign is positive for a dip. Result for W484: 1.1 ch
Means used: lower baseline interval 133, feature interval 121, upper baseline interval 115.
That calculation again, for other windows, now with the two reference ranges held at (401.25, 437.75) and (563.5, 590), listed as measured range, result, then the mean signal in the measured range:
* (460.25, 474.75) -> 0.3 ch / 127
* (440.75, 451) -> 0.1 ch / 130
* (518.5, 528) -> 0.3 ch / 121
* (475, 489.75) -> 0.7 ch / 122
